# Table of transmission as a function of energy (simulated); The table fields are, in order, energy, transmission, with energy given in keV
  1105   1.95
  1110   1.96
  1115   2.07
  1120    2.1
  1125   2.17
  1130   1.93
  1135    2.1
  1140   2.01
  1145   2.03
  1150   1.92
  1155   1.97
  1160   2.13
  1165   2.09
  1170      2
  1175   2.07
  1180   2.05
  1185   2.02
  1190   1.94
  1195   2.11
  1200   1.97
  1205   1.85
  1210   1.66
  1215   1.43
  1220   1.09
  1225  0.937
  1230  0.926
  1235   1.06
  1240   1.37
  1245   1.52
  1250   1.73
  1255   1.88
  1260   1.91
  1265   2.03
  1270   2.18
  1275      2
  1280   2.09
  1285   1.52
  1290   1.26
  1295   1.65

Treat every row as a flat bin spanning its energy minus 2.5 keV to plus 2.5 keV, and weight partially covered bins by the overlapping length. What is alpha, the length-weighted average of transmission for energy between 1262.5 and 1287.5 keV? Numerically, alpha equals 1.96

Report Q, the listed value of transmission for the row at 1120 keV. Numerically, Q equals 2.1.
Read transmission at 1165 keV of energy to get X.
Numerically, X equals 2.09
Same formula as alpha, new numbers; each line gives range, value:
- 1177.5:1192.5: 2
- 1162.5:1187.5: 2.05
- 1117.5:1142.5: 2.06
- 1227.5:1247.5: 1.22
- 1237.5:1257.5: 1.62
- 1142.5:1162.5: 2.01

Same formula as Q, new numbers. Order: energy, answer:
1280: 2.09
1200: 1.97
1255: 1.88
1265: 2.03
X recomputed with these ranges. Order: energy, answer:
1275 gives 2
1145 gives 2.03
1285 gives 1.52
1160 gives 2.13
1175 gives 2.07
